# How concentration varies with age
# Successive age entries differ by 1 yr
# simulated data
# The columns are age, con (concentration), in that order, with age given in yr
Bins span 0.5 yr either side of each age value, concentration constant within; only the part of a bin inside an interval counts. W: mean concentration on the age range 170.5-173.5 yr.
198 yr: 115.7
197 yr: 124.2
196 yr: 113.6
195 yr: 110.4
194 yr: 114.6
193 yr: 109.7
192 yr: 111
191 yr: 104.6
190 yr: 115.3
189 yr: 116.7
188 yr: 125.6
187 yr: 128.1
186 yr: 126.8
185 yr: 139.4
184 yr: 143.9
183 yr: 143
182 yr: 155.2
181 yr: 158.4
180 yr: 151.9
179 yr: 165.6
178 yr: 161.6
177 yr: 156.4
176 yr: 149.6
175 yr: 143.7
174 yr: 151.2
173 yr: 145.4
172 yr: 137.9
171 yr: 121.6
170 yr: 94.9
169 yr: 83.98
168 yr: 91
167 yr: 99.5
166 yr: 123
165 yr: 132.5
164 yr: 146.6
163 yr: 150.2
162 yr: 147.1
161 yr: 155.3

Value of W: 135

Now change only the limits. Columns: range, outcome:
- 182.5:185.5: 142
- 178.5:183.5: 155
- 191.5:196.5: 112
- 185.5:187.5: 127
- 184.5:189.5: 127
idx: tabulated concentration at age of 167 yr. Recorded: 99.5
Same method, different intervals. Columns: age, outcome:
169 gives 83.98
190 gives 115.3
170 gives 94.9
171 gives 121.6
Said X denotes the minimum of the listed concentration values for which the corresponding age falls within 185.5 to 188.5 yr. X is 125.6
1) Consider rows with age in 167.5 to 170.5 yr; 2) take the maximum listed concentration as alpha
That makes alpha 94.9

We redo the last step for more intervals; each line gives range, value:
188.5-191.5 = 116.7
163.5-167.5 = 146.6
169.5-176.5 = 151.2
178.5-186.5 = 165.6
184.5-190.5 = 139.4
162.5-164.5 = 150.2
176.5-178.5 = 161.6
